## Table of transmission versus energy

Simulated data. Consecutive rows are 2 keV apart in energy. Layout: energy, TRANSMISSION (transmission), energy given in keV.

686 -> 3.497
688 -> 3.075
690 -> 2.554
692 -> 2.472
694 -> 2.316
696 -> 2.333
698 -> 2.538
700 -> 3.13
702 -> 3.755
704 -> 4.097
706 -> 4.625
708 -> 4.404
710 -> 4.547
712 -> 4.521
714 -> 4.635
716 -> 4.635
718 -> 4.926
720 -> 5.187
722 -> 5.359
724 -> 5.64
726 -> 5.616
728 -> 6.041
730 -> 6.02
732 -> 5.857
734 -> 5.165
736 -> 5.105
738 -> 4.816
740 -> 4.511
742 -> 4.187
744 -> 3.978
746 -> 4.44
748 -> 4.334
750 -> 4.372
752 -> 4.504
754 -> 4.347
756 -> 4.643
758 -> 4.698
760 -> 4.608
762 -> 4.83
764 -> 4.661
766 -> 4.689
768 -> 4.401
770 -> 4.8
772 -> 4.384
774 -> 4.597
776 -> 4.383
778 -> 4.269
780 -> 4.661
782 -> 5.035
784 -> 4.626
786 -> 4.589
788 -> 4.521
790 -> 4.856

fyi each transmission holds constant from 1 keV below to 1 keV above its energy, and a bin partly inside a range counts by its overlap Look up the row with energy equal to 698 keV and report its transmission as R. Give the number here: 2.538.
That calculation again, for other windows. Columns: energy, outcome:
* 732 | 5.857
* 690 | 2.554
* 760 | 4.608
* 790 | 4.856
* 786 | 4.589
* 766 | 4.689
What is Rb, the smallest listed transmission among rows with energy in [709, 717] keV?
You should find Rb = 4.521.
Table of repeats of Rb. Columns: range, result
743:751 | 3.978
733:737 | 5.105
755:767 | 4.608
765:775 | 4.384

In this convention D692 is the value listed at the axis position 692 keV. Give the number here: 2.472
